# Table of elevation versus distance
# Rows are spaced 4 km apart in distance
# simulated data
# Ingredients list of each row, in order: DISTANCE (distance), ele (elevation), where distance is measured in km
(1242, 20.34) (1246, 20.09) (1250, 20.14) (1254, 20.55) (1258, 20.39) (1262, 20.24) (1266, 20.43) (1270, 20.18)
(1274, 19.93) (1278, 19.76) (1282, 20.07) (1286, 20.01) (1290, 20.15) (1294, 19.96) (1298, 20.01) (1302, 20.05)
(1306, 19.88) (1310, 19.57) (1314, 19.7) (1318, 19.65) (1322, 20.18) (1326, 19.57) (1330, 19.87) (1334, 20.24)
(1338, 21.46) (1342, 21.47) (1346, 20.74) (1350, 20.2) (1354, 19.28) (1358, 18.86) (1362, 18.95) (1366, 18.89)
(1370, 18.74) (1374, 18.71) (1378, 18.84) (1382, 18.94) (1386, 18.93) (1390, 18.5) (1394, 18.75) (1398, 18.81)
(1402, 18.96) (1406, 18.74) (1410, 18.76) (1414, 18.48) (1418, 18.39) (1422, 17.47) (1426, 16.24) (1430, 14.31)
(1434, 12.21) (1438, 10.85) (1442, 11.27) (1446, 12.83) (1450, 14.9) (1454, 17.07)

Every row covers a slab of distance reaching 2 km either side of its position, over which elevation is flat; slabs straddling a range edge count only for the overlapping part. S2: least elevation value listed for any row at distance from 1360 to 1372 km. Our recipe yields 18.74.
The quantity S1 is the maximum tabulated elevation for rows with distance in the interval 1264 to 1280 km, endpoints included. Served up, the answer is 20.43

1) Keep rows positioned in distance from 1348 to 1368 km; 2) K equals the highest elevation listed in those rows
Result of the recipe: 20.2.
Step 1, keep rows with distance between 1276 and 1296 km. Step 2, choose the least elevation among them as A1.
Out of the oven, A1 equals 19.76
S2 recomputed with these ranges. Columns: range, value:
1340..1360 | 18.86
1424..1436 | 12.21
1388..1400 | 18.5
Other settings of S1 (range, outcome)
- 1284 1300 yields 20.15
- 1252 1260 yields 20.55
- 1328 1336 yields 20.24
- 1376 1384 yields 18.94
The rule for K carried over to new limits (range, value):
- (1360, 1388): 18.95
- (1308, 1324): 20.18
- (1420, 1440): 17.47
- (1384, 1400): 18.93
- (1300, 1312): 20.05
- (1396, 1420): 18.96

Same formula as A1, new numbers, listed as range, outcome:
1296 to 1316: 19.57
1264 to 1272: 20.18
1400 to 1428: 16.24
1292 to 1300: 19.96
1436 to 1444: 10.85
